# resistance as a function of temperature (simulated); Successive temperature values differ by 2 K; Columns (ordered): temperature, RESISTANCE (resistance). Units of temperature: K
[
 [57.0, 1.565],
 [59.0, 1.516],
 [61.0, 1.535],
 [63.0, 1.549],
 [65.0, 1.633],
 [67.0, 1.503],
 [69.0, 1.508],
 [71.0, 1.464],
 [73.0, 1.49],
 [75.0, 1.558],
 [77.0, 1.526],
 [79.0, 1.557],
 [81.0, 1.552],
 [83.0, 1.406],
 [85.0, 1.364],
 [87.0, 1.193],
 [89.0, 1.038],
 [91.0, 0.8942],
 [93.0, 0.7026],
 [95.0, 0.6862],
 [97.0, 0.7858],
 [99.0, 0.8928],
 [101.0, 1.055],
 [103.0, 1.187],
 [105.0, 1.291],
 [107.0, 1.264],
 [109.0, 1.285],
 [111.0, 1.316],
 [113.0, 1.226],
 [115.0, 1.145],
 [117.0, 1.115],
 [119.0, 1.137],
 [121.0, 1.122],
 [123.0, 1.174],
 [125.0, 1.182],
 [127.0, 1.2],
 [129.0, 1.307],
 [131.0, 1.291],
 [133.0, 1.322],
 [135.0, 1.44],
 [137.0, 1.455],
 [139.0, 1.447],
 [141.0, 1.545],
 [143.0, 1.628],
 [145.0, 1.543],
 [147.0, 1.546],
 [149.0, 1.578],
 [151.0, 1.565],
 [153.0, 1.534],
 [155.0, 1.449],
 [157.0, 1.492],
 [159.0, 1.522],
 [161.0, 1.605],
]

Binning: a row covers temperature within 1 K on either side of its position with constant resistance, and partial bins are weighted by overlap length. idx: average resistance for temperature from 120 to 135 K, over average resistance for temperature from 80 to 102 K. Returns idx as 1.2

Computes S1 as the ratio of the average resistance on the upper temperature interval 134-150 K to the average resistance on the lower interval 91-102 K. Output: 1.8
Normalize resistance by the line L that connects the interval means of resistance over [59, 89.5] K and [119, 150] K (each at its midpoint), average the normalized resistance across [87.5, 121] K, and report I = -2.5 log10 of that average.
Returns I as 0.31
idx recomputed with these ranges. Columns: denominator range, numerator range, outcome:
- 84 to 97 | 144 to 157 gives 1.59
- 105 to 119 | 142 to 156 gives 1.27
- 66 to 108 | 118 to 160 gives 1.14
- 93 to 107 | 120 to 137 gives 1.29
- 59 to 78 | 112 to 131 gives 0.77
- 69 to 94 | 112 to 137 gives 0.93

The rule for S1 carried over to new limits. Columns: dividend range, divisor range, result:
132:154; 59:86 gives 1.00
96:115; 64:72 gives 0.75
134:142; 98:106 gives 1.33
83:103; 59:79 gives 0.65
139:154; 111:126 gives 1.33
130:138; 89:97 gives 1.72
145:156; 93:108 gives 1.53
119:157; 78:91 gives 1.07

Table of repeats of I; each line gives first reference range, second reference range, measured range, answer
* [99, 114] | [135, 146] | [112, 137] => 0.12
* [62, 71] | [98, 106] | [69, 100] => 0.10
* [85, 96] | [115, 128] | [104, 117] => -0.15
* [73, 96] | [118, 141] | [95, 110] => 0.17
